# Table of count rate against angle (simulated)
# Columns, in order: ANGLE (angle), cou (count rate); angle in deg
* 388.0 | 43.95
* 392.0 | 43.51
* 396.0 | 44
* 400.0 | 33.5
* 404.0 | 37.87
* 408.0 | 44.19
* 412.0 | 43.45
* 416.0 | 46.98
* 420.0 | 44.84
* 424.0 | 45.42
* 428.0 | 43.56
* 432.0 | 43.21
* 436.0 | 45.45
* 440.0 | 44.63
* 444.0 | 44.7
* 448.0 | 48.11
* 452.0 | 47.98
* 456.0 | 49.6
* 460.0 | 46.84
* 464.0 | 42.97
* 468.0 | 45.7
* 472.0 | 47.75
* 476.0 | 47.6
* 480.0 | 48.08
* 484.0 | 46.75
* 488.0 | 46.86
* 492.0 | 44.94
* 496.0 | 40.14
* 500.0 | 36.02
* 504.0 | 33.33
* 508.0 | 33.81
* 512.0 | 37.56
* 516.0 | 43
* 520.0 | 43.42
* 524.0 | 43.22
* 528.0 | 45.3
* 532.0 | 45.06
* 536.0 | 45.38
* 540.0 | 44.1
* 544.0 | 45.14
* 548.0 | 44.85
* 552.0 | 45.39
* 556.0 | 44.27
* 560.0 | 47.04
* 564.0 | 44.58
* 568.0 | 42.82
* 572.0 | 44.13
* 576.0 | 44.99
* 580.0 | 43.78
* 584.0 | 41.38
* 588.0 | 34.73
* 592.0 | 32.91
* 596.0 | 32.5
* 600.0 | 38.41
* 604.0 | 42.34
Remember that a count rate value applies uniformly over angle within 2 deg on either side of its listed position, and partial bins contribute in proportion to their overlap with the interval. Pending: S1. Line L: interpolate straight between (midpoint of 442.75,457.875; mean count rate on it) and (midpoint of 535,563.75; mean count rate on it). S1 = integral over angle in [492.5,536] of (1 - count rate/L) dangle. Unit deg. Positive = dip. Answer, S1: 5.2 deg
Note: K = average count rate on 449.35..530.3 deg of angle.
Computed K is 43.6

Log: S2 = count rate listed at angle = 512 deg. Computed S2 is 37.56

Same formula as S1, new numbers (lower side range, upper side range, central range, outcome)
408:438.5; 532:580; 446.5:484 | -2.1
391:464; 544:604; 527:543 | -1.0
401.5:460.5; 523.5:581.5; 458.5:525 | 3.1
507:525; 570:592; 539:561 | -2.4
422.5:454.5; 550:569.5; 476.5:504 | 1.2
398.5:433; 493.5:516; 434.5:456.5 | -3.2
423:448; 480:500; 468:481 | -0.9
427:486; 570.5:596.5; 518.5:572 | -4.1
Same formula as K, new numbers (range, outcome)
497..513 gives 35.3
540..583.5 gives 44.6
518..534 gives 44.2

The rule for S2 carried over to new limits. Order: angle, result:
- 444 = 44.7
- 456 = 49.6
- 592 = 32.91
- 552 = 45.39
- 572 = 44.13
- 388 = 43.95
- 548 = 44.85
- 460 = 46.84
